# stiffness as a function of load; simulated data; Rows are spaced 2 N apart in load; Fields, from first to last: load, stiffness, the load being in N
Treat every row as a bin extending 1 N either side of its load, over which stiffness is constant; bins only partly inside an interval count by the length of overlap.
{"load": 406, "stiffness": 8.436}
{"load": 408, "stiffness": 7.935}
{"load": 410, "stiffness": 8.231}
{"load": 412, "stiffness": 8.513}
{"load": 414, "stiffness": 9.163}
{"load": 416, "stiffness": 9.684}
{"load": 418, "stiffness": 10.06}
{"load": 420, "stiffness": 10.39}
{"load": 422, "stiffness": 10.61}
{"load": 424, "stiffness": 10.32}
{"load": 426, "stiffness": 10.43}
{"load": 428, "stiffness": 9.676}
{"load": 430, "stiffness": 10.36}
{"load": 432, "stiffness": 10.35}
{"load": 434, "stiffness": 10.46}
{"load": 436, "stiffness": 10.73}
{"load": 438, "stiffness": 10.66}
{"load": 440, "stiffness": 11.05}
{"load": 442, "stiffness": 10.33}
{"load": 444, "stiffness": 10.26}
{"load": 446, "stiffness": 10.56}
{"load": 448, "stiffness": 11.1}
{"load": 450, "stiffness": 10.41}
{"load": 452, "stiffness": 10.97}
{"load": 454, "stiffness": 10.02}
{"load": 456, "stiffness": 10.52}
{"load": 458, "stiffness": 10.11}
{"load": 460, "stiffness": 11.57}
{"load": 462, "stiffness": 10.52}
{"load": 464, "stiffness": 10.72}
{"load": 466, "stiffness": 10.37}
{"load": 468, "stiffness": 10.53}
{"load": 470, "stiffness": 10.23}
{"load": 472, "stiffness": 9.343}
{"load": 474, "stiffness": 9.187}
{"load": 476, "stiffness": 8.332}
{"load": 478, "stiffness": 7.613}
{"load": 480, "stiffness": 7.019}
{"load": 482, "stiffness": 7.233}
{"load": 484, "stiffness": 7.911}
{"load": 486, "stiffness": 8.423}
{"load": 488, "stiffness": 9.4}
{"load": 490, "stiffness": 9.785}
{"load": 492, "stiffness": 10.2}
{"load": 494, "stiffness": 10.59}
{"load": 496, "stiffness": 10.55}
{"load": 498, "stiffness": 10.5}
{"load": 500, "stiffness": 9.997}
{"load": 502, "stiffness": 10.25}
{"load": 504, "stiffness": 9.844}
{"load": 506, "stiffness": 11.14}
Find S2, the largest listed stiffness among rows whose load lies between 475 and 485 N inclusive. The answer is 8.332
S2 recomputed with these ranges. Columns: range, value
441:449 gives 11.1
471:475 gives 9.343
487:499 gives 10.59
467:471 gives 10.53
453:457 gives 10.52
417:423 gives 10.61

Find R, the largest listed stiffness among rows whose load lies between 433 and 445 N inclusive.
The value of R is 11.05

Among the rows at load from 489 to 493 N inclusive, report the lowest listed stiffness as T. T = 9.785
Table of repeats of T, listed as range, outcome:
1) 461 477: 8.332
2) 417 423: 10.06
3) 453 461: 10.02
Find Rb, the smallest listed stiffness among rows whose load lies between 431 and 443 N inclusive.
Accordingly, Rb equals 10.33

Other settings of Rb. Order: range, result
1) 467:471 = 10.23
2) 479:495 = 7.019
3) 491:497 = 10.2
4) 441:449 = 10.26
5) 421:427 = 10.32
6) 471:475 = 9.187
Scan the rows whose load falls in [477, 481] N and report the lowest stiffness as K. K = 7.019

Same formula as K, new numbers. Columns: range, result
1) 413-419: 9.163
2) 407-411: 7.935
